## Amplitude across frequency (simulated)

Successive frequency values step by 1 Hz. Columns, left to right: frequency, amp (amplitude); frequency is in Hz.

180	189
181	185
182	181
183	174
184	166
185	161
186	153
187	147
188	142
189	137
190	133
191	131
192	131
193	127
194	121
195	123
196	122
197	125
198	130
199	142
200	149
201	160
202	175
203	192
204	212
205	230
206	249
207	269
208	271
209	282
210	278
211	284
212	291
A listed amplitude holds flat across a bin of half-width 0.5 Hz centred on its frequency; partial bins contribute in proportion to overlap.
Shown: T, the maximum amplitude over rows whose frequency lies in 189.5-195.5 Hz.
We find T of 133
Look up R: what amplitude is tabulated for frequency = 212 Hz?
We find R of 291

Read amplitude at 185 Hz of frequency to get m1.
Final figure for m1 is 161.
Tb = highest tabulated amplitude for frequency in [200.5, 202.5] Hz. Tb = 175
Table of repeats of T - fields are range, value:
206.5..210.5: 282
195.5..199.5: 142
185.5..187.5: 153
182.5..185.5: 174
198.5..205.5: 230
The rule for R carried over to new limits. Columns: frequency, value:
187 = 147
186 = 153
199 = 142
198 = 130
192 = 131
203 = 192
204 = 212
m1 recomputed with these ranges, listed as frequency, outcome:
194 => 121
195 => 123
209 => 282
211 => 284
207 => 269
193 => 127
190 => 133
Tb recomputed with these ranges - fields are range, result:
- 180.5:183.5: 185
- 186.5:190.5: 147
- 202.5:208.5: 271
